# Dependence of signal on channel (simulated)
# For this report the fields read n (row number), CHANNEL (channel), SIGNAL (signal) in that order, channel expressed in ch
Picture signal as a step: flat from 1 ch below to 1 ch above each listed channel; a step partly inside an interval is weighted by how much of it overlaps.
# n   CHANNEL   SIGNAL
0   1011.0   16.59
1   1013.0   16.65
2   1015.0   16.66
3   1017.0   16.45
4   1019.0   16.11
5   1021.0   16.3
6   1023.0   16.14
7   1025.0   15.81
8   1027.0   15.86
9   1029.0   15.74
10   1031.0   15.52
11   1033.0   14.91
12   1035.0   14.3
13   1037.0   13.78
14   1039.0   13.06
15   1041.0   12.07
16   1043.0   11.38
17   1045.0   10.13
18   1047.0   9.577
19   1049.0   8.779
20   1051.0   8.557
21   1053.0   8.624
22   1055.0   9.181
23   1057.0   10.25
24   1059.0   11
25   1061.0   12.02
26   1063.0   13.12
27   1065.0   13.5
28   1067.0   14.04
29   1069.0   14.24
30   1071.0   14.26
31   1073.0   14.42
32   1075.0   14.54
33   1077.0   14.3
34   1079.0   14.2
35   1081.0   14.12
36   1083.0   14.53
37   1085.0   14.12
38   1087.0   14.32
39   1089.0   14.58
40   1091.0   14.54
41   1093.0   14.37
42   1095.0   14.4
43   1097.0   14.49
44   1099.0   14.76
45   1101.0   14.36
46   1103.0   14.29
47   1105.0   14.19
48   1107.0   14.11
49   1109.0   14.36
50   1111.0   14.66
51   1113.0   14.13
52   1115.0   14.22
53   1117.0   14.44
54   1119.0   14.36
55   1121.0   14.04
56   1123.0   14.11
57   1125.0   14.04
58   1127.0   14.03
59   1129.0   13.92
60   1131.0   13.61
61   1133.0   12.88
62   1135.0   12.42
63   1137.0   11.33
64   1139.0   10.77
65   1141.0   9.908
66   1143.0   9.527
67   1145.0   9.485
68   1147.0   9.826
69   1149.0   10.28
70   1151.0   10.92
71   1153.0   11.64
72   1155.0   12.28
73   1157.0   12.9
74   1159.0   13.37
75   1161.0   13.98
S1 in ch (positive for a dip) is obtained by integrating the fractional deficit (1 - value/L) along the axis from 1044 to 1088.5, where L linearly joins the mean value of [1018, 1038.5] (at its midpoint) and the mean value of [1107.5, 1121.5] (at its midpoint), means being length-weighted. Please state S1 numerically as 7.5 ch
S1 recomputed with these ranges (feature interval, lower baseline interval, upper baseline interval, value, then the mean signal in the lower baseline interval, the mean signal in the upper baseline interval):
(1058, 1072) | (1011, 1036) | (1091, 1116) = 1.8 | 15.9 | 14.4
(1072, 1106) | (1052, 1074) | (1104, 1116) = -2.6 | 12.2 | 14.3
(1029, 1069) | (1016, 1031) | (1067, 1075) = 8.4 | 16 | 14.3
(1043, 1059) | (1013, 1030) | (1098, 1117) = 6.2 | 16.2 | 14.3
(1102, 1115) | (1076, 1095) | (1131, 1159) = -1.1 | 14.3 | 11.3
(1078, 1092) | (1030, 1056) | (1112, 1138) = -1.9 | 11.5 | 13.7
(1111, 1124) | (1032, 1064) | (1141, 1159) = -3.8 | 11.3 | 10.9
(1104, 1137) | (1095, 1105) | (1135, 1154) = -3.4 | 14.4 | 10.5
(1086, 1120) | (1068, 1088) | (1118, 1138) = -1.2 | 14.3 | 13.5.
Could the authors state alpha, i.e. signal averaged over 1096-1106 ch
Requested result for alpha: 14.4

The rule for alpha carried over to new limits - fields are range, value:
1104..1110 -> 14.2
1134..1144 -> 10.8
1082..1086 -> 14.3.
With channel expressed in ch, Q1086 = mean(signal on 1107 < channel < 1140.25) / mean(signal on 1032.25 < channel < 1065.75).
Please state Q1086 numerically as 1.19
